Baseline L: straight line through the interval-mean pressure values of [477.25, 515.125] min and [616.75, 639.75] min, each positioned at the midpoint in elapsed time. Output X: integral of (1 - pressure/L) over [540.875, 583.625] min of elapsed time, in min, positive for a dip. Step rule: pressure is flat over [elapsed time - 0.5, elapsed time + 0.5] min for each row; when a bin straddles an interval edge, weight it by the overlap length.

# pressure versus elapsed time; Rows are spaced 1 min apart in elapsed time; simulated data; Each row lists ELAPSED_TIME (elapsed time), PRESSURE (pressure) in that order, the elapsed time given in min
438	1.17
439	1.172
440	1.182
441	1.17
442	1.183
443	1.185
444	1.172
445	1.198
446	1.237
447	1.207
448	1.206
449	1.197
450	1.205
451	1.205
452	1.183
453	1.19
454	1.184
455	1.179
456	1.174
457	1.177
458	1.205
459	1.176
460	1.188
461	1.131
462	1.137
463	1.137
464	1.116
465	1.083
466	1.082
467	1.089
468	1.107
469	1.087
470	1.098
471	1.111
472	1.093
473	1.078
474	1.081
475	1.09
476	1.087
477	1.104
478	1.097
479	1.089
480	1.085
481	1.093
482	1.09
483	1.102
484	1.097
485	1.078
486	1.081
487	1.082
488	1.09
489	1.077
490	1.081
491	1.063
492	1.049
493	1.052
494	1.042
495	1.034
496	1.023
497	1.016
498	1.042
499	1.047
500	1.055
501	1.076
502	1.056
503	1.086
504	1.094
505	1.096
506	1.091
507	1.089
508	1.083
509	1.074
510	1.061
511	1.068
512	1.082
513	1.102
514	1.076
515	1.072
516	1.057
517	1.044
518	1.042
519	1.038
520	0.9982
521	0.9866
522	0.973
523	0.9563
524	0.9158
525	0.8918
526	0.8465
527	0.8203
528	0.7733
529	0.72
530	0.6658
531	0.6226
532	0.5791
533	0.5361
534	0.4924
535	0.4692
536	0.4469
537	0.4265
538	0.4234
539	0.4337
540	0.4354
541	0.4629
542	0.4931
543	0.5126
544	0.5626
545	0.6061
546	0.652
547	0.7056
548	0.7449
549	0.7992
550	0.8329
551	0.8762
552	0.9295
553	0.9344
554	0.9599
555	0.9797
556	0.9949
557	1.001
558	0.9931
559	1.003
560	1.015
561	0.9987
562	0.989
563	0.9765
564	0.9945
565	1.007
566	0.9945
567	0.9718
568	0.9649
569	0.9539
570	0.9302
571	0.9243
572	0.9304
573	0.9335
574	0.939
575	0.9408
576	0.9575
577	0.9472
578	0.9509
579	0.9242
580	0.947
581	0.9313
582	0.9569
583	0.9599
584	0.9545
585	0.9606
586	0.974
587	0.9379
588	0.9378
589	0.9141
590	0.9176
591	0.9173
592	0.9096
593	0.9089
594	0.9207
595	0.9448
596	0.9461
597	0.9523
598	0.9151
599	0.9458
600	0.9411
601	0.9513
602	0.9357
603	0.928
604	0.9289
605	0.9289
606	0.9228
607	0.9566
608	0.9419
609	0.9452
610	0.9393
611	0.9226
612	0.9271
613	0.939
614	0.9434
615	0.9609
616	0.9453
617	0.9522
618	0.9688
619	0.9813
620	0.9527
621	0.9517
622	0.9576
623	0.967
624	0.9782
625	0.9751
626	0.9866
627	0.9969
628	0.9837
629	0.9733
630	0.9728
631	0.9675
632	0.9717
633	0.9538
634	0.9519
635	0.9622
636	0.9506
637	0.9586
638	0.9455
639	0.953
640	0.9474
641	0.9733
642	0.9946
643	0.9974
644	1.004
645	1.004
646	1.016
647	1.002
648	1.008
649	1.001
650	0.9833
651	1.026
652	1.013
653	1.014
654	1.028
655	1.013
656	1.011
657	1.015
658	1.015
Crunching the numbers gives 5.4 min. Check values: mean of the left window 1.07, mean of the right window 0.966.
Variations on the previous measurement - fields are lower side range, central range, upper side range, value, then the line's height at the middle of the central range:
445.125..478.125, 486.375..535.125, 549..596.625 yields 4.12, 1.06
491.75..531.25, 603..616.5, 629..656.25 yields 0.70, 0.989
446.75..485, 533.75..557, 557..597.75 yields 7.72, 1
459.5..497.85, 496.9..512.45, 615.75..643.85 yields -0.07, 1.07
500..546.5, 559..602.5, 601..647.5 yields -2.20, 0.905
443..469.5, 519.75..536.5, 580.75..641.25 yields 5.07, 1.06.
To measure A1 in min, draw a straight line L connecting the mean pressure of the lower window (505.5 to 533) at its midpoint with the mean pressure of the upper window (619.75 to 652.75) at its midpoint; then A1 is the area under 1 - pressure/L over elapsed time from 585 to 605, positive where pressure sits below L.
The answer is 0.69 min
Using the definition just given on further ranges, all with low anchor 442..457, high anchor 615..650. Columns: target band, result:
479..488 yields 0.5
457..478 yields 1.0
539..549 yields 4.6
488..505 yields 1.2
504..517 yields 0.5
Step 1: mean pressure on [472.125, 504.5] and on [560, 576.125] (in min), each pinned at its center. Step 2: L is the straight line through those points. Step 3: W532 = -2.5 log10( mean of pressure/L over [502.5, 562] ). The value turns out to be 0.20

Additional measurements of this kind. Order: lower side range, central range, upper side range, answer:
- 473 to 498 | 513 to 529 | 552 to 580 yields 0.070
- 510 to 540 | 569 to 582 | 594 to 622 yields -0.057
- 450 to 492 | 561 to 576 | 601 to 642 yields 0.055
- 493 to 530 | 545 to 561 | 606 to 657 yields 0.125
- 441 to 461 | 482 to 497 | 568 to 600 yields 0.050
